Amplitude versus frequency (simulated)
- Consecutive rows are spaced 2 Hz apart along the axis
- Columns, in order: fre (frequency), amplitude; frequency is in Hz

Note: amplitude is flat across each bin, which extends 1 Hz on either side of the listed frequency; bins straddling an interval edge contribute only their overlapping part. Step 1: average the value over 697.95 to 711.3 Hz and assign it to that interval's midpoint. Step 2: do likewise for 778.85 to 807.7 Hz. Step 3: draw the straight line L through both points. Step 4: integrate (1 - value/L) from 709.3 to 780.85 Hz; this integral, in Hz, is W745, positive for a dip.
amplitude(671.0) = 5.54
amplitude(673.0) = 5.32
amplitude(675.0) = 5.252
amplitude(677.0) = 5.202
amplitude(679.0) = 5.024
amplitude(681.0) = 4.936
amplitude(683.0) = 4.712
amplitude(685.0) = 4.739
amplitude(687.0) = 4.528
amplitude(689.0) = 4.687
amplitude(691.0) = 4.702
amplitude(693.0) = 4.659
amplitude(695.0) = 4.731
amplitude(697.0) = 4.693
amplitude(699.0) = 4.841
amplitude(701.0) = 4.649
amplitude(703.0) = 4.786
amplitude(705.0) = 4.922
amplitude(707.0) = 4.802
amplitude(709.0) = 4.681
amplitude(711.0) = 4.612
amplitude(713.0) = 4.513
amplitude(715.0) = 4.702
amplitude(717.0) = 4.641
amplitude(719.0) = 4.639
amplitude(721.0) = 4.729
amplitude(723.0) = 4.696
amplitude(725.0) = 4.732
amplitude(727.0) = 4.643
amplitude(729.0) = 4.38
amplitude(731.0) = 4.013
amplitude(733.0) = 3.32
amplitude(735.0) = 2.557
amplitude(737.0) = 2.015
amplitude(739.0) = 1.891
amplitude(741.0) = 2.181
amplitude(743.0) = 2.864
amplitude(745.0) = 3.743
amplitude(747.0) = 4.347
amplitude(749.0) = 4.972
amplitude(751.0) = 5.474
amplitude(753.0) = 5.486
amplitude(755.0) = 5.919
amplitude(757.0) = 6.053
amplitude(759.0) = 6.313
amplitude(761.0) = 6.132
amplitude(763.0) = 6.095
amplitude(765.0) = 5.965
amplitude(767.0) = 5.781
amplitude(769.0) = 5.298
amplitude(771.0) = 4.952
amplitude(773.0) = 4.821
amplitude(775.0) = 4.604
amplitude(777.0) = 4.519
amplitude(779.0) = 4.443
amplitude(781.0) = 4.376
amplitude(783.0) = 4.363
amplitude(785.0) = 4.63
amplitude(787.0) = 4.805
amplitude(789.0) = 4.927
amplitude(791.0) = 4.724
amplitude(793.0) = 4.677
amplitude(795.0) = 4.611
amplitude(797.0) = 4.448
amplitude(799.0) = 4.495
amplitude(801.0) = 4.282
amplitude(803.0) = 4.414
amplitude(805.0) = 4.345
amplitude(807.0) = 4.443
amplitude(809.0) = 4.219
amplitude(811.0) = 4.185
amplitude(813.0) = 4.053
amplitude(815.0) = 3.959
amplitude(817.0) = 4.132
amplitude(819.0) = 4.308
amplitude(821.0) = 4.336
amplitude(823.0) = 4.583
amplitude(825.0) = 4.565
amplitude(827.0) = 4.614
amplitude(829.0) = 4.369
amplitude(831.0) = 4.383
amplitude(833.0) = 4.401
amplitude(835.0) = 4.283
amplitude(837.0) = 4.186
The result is 1.3 Hz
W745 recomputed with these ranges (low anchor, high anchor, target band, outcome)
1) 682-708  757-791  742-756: 0.9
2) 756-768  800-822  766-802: 3.6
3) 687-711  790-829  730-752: 5.7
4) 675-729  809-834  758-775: -4.1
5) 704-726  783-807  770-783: 0.0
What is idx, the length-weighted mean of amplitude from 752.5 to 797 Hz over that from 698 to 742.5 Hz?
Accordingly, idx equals 1.25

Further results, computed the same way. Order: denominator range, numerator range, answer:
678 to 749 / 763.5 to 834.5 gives 1.07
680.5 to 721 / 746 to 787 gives 1.11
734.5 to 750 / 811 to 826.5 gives 1.39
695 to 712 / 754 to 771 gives 1.24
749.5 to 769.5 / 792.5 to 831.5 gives 0.75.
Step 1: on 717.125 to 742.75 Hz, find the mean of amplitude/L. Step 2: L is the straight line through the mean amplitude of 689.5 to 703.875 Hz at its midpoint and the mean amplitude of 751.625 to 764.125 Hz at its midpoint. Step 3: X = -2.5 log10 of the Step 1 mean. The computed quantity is 0.41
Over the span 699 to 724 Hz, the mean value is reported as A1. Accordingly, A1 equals 4.7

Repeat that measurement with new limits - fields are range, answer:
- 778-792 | 4.61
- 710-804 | 4.57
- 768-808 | 4.61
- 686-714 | 4.7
